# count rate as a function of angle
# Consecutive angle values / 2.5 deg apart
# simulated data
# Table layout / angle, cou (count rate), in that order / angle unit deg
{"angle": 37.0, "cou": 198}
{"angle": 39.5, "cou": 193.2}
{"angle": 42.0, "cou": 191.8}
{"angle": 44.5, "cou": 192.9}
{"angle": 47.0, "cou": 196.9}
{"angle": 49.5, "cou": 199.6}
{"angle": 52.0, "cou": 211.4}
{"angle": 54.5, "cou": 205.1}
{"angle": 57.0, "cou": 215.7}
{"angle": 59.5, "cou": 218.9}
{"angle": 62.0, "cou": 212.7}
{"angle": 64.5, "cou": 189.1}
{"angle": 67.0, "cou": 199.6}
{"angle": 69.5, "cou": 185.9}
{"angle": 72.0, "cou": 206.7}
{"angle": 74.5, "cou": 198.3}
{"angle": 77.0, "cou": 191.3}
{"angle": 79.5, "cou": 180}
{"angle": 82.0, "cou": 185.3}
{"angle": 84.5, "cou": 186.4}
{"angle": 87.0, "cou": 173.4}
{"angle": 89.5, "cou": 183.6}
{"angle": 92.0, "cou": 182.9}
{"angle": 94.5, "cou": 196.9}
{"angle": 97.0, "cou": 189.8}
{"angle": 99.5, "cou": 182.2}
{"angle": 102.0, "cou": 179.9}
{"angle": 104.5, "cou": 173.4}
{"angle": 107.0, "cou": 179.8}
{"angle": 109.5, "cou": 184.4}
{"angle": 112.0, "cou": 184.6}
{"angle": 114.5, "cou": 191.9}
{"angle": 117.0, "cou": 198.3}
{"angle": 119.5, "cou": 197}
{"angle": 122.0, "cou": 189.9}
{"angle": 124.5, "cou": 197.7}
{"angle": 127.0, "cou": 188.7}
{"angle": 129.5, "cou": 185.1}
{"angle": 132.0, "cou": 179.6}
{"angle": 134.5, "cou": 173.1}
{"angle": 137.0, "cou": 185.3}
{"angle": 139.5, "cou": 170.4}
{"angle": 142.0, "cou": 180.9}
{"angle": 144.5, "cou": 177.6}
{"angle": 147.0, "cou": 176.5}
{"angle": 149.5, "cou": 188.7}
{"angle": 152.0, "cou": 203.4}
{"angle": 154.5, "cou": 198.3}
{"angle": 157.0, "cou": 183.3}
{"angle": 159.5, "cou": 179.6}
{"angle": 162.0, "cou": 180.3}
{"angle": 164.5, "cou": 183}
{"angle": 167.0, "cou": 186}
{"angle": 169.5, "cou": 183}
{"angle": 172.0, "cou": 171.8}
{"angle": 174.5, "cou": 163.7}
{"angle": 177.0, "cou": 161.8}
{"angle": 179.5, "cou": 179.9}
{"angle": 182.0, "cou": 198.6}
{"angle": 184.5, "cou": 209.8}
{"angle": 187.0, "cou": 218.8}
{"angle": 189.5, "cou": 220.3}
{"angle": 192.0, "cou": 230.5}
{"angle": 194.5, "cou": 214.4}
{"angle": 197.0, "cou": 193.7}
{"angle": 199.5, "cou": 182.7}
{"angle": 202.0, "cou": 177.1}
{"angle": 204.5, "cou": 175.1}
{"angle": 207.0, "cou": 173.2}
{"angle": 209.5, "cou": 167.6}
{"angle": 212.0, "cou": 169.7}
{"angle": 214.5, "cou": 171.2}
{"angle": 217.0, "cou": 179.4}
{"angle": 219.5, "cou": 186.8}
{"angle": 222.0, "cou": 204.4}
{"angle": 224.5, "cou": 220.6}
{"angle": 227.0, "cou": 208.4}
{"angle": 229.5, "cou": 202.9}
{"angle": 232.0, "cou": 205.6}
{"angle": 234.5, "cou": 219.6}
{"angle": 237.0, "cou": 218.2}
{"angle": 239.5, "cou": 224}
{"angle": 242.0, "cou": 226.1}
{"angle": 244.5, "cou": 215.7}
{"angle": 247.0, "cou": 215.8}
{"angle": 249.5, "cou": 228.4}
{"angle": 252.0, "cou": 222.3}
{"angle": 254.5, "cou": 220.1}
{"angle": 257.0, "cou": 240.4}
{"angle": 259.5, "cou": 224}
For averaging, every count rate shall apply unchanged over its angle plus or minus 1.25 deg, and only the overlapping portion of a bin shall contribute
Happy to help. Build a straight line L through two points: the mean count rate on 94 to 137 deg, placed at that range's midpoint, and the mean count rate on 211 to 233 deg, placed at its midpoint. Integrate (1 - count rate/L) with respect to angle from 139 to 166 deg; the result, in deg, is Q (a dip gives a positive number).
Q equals 0.7 deg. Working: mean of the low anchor 186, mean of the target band 184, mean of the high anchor 194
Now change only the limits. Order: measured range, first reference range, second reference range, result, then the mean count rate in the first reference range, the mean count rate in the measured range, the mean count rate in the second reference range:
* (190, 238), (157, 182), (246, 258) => 2.0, 178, 195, 225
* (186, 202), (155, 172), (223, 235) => -1.0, 182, 207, 211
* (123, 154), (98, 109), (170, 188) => -0.3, 179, 184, 186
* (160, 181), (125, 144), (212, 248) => 1.5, 181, 177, 206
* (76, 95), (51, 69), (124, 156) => 1.4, 207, 184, 185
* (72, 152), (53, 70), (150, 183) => 3.5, 205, 186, 183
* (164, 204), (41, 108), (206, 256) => 1.8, 193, 192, 204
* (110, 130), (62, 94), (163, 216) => -0.3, 190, 192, 187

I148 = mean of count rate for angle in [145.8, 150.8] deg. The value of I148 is 183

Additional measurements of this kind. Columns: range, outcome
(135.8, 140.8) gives 178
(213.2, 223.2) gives 185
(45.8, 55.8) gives 203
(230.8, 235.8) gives 213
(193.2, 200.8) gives 197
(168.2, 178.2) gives 170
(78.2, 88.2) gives 181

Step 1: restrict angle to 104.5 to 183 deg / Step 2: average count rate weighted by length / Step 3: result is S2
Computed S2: 184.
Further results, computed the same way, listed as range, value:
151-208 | 190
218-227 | 204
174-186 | 185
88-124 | 187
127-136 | 181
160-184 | 180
